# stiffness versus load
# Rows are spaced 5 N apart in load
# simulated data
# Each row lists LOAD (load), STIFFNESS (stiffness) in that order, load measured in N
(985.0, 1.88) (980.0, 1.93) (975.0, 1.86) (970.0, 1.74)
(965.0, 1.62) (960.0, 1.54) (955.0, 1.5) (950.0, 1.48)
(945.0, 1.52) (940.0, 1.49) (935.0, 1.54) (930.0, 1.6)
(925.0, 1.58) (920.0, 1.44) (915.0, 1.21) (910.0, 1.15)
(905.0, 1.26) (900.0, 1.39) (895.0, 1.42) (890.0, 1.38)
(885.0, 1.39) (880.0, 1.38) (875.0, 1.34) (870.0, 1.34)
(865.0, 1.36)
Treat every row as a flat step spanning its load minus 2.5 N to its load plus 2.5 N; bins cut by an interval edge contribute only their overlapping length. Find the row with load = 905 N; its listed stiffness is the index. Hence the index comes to 1.26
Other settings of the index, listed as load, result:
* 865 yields 1.36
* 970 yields 1.74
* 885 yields 1.39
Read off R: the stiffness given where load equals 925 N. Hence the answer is 1.58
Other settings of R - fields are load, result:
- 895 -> 1.42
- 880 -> 1.38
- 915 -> 1.21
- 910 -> 1.15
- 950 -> 1.48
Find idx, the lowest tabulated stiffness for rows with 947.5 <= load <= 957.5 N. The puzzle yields 1.48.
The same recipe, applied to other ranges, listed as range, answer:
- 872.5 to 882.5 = 1.34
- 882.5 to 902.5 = 1.38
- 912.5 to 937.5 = 1.21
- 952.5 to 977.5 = 1.5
